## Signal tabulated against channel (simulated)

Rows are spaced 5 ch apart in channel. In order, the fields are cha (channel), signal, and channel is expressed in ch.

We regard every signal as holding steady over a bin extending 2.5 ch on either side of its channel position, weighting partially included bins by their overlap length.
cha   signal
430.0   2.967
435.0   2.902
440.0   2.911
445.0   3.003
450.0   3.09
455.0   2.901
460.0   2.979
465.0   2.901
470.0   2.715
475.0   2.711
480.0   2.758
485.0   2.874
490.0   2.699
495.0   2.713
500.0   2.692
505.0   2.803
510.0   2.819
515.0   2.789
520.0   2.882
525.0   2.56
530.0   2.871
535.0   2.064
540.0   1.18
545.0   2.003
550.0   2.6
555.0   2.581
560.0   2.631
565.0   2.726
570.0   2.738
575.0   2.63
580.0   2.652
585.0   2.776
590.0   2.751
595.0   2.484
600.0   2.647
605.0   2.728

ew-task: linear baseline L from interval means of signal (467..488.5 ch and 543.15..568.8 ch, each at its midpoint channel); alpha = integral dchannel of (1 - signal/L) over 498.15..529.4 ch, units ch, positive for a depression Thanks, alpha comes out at -1.3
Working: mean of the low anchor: 2.76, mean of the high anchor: 2.53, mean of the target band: 2.77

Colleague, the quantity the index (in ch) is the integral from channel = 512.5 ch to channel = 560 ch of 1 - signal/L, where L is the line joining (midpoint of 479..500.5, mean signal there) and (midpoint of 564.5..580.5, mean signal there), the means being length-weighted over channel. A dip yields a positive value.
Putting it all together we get 5.4 ch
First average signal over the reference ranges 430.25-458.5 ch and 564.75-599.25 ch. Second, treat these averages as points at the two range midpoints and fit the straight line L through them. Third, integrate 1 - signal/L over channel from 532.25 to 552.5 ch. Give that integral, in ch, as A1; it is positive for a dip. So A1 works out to 5.8 ch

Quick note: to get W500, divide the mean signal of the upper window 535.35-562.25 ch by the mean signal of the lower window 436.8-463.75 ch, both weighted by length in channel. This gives 0.74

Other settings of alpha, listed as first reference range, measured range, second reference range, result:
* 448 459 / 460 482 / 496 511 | 0.87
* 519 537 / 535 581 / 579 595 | 4.45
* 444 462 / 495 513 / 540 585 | 0.01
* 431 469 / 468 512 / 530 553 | -3.35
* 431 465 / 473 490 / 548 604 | 0.65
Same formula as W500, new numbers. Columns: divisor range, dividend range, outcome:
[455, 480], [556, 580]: 0.95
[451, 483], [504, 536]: 0.95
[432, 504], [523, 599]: 0.87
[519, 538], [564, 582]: 1.06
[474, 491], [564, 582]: 0.97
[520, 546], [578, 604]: 1.20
